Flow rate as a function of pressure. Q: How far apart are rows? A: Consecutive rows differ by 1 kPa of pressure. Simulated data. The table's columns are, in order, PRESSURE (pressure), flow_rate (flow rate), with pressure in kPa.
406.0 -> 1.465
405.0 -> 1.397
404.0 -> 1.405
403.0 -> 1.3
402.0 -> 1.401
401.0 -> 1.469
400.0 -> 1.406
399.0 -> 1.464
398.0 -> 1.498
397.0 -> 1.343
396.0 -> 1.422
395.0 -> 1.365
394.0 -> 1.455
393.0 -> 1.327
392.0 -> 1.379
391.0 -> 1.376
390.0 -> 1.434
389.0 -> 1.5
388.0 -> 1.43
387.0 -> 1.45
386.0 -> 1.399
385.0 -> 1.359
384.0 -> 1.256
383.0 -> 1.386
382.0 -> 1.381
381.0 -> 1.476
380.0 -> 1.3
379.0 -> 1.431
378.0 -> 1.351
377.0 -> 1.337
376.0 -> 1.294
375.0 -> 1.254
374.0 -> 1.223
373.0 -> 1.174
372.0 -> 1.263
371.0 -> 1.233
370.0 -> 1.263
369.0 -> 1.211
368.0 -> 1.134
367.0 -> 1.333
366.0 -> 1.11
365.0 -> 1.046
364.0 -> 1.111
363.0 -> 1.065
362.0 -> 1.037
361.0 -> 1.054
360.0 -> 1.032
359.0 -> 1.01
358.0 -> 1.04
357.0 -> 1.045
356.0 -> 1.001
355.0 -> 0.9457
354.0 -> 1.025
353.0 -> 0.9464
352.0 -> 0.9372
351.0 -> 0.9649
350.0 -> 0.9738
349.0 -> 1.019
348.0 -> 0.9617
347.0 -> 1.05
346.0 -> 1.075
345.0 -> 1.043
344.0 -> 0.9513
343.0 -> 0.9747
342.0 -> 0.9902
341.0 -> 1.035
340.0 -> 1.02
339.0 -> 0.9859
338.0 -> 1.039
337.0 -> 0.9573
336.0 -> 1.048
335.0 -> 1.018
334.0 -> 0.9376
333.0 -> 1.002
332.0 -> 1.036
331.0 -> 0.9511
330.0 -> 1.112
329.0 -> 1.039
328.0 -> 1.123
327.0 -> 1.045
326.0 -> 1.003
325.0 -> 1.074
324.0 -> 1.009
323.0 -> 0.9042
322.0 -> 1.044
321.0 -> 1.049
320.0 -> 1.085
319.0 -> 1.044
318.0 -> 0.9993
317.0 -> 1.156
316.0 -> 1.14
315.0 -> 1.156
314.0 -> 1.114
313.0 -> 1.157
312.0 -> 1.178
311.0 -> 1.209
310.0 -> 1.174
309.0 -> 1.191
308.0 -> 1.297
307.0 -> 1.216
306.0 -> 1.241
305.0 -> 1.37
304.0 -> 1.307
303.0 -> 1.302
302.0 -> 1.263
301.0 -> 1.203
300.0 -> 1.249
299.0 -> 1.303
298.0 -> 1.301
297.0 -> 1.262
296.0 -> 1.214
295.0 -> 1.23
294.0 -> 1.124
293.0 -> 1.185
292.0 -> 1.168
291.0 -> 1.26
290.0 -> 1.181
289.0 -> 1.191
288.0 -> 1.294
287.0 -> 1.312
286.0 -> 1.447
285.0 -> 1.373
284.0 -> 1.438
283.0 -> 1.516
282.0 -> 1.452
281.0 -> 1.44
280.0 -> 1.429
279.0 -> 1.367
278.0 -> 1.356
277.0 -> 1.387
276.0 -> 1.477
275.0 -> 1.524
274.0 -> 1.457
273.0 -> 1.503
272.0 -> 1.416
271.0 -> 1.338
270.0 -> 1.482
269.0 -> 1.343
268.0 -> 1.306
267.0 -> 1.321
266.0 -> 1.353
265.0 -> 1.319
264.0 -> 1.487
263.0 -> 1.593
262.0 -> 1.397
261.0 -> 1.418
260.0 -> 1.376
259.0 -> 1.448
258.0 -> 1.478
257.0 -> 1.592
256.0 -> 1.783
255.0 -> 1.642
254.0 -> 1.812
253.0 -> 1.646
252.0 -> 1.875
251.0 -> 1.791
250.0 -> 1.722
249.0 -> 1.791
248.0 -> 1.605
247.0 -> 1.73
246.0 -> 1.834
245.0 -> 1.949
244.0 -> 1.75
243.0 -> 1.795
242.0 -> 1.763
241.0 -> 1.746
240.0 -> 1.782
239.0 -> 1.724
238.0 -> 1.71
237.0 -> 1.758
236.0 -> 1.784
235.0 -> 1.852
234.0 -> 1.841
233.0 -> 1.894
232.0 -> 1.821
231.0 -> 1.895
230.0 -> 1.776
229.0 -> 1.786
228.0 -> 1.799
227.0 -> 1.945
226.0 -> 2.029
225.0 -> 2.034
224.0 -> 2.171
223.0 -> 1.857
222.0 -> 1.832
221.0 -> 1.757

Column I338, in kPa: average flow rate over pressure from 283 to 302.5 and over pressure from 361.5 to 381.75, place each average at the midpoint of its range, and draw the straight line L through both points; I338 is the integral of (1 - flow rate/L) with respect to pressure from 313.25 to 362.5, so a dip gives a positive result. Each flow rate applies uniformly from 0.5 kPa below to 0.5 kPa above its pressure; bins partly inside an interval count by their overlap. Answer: 8.8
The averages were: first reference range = 1.27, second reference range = 1.23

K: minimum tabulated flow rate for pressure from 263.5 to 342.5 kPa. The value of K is 0.9042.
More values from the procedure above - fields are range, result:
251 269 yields 1.306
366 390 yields 1.11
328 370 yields 0.9372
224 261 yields 1.376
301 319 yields 0.9993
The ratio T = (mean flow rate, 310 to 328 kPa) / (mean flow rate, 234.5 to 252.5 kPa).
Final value 0.6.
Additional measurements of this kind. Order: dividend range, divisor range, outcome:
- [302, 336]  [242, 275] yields 0.71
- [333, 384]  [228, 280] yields 0.69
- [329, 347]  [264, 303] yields 0.76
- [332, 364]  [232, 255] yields 0.57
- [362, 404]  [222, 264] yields 0.76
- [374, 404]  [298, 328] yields 1.20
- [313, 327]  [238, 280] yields 0.68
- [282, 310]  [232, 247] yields 0.71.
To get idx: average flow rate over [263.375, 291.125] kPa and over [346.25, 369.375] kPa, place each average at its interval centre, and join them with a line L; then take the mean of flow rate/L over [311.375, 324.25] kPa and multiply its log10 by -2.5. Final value 0.13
